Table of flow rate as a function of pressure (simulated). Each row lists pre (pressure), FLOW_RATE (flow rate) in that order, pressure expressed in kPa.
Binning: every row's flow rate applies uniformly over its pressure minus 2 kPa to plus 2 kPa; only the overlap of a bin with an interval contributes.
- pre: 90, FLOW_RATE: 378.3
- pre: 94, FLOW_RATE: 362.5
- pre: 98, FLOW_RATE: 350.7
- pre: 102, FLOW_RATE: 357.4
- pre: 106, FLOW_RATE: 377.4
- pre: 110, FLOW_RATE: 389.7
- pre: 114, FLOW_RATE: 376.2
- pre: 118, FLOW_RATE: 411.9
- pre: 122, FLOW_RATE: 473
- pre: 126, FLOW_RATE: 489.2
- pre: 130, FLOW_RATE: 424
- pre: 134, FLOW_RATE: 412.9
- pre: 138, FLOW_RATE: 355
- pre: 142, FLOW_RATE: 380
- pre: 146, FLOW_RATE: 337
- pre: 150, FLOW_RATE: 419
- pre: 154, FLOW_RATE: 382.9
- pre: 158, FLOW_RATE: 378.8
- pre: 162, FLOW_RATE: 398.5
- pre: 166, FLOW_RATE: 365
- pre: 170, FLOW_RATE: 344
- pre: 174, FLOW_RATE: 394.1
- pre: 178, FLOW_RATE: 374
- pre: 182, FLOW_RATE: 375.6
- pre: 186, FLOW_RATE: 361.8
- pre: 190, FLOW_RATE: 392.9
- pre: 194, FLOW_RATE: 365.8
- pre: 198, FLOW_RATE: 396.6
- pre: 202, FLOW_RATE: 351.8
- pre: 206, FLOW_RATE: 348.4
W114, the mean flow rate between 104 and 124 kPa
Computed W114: 406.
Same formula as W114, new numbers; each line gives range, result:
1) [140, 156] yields 380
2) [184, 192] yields 377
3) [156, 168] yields 381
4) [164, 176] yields 368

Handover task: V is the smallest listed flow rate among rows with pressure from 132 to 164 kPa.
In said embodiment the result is 337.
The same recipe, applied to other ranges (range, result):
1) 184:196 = 361.8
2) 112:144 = 355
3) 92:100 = 350.7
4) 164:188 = 344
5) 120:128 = 473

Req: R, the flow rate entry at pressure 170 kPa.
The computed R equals 344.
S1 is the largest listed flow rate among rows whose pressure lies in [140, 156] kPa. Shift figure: 419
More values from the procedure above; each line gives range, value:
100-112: 389.7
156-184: 398.5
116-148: 489.2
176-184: 375.6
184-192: 392.9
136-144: 380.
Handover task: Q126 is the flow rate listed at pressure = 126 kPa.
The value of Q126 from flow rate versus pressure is 489.2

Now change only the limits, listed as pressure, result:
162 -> 398.5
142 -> 380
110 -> 389.7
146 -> 337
